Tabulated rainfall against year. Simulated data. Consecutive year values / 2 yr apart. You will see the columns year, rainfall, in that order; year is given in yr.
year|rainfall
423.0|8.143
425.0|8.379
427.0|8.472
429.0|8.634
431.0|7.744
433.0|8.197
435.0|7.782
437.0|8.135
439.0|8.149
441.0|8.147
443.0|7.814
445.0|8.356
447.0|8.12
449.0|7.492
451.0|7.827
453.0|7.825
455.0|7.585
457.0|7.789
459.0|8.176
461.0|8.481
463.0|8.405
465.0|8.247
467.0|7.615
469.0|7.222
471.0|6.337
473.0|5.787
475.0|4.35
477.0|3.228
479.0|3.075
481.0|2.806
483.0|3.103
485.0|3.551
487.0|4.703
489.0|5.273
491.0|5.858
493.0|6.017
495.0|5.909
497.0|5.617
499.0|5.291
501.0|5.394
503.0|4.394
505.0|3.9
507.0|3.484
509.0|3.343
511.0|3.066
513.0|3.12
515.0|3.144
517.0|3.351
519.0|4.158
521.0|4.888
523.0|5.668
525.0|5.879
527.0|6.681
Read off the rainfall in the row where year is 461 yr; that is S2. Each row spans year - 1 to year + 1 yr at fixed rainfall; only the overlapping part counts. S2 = 8.481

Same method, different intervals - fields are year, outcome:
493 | 6.017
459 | 8.176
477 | 3.228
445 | 8.356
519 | 4.158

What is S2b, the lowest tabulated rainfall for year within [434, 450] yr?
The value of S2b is 7.492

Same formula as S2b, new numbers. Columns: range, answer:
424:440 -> 7.744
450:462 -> 7.585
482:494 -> 3.103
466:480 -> 3.075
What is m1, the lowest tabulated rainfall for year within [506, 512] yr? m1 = 3.066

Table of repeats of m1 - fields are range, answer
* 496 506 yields 3.9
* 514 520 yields 3.144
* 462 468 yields 7.615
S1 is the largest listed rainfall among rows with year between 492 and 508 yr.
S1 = 6.017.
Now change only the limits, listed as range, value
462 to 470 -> 8.405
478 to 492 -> 5.858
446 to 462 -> 8.481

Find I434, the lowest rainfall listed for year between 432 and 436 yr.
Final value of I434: 7.782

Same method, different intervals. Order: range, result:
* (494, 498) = 5.617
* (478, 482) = 2.806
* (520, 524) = 4.888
